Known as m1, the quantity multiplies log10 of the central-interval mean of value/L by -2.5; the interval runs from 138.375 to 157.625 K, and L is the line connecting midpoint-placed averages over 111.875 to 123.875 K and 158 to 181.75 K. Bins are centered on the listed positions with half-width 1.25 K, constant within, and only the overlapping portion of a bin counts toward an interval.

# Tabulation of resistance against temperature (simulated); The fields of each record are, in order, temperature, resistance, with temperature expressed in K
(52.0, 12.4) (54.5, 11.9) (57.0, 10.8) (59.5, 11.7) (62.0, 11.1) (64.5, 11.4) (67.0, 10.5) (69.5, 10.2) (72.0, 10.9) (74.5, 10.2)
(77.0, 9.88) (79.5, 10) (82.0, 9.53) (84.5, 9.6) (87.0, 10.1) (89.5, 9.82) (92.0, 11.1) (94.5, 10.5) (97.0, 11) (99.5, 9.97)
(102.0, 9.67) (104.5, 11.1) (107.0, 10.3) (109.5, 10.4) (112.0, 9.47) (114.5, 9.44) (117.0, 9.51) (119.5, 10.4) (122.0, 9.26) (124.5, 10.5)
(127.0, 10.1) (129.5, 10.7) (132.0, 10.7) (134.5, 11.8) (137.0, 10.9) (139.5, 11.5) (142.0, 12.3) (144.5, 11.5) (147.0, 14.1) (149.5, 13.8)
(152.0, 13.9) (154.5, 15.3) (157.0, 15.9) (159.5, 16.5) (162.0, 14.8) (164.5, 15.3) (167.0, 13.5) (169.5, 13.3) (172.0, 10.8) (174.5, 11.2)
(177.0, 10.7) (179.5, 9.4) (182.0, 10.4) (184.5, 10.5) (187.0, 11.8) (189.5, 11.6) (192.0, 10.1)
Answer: -0.17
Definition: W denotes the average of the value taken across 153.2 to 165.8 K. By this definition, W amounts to 15.5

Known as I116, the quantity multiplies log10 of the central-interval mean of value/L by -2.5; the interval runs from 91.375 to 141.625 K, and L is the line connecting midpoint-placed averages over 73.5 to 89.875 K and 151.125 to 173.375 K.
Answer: 0.13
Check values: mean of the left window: 9.87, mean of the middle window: 10.4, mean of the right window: 14.4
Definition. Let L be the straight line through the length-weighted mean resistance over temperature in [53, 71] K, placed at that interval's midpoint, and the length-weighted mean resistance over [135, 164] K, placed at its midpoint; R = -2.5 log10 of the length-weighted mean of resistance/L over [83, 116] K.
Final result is 0.20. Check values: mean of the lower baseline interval 11.1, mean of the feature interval 10.2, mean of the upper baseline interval 13.7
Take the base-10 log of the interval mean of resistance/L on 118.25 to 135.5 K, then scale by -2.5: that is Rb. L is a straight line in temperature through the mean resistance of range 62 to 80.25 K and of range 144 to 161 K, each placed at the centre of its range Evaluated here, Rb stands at 0.258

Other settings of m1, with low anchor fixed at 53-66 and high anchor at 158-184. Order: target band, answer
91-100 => 0.10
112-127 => 0.22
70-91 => 0.16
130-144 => 0.07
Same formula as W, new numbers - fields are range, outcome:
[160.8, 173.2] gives 13.5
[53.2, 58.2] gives 11.4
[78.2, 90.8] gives 9.82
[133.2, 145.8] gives 11.6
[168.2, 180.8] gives 11.1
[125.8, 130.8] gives 10.4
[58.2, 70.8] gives 11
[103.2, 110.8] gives 10.6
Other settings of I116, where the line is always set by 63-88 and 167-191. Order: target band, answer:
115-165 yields -0.14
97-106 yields 0.01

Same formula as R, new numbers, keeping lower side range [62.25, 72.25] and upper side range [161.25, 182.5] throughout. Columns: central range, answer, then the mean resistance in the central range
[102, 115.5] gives 0.12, 10.1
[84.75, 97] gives 0.07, 10.4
